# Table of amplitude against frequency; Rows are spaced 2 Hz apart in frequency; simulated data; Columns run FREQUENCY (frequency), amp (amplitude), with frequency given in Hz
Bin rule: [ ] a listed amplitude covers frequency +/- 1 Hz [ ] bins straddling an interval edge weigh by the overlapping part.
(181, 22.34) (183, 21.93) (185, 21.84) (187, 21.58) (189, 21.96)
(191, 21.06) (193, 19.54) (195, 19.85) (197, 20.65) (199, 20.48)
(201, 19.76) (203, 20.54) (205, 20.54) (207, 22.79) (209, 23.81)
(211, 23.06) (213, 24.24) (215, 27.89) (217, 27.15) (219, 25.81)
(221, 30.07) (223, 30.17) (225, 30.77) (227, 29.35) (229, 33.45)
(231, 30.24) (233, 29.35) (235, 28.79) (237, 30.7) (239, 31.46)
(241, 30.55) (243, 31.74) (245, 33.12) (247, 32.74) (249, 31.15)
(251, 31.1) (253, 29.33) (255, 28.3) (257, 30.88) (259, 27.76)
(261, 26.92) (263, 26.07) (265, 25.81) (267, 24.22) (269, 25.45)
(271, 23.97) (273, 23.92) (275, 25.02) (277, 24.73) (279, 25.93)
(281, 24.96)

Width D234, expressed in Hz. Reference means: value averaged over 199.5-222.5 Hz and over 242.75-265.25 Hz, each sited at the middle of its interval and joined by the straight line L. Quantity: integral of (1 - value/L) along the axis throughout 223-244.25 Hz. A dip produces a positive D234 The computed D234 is -2.8 Hz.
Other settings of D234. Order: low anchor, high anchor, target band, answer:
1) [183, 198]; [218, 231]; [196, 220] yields 2.4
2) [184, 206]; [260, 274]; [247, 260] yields -3.0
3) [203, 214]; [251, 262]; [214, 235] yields -3.9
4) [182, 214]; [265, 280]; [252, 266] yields -2.1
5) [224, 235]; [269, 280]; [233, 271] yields -2.0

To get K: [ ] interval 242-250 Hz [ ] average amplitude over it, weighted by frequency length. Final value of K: 32.2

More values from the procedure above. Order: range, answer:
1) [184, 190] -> 21.8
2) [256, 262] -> 28.5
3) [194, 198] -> 20.2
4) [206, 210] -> 23.3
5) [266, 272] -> 24.5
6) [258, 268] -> 26.2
